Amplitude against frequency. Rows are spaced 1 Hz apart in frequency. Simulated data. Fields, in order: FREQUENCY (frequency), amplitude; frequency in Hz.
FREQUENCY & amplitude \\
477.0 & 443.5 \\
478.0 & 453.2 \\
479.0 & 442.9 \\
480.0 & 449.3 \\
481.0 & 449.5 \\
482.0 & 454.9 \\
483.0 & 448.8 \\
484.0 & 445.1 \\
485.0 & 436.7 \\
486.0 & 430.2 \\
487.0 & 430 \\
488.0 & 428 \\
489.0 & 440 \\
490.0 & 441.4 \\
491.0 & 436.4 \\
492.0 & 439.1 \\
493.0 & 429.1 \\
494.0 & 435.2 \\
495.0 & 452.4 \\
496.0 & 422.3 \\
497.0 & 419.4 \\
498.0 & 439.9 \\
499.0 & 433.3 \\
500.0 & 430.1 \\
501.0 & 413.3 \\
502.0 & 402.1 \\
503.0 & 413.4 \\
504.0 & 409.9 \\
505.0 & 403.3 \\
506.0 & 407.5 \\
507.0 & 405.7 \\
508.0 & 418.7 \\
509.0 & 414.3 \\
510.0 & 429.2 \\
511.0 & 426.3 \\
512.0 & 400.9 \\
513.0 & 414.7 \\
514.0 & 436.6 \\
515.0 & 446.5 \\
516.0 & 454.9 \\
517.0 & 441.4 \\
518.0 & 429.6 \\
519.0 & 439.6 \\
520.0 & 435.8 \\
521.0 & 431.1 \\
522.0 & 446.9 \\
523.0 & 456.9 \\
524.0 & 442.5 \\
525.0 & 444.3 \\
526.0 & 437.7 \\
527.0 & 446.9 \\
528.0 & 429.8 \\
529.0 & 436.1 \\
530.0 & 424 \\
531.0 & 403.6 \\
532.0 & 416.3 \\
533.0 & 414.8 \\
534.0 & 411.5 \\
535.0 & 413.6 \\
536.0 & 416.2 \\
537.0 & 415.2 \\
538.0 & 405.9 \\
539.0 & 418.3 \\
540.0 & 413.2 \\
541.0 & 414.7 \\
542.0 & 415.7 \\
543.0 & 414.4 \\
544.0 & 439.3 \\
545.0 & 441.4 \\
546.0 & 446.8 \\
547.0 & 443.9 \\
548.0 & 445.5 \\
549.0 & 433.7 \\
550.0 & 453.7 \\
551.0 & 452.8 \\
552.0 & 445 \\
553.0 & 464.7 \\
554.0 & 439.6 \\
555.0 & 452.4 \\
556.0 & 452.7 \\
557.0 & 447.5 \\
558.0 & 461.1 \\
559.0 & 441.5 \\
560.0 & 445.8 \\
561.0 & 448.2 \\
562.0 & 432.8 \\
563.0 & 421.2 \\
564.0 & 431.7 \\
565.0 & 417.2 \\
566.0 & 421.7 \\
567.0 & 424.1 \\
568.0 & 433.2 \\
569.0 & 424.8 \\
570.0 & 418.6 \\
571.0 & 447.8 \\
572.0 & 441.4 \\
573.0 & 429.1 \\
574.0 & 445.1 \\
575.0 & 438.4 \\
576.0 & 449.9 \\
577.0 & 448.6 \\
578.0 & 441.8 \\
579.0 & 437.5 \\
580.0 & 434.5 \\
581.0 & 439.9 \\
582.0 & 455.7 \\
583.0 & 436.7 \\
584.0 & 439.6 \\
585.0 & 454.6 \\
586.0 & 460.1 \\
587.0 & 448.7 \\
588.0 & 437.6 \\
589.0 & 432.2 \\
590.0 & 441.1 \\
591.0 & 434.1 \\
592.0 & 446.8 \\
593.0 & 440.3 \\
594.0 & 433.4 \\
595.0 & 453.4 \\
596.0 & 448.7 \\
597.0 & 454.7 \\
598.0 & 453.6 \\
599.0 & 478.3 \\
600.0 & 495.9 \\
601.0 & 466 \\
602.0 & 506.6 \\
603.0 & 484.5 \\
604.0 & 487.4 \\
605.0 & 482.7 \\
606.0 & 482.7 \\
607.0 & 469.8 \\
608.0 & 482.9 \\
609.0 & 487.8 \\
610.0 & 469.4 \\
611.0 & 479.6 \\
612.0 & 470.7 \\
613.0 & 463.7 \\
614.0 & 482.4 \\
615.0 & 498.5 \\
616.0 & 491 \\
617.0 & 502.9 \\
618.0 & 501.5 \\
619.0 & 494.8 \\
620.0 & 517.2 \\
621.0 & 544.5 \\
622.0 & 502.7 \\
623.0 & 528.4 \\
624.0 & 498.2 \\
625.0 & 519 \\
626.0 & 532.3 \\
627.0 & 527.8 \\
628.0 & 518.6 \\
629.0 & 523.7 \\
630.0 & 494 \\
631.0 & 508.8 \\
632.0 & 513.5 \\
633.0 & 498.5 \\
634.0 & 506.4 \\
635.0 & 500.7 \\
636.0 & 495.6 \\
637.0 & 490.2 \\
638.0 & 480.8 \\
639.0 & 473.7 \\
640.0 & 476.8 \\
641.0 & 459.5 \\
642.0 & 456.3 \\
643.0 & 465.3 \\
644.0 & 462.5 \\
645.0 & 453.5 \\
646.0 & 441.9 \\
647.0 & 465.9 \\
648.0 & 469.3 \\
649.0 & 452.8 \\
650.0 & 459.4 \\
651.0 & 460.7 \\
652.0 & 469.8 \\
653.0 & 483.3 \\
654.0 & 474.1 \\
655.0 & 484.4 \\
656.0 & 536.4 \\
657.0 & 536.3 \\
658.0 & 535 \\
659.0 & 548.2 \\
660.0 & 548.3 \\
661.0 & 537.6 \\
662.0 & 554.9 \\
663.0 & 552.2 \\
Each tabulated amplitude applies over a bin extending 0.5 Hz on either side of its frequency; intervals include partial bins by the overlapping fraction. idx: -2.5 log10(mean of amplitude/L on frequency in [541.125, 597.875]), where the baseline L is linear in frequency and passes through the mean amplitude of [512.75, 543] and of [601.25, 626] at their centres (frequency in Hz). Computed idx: 0.05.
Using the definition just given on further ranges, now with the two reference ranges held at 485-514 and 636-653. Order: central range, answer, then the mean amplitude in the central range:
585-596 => 0.017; 444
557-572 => 0.022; 434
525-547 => 0.028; 424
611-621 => -0.081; 493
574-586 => 0.008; 444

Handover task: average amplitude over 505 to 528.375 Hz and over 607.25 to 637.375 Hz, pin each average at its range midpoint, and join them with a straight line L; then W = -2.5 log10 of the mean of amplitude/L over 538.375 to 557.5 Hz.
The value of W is 0.03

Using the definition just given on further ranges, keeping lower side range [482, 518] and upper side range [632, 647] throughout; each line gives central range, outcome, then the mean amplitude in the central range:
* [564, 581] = 0.05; 435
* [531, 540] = 0.07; 413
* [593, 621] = -0.03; 480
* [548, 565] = 0.01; 444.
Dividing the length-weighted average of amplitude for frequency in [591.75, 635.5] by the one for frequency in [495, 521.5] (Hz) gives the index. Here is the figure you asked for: 1.2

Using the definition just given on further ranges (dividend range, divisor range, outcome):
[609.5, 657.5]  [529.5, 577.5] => 1.13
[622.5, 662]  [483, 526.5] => 1.15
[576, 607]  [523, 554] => 1.06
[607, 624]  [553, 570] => 1.13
